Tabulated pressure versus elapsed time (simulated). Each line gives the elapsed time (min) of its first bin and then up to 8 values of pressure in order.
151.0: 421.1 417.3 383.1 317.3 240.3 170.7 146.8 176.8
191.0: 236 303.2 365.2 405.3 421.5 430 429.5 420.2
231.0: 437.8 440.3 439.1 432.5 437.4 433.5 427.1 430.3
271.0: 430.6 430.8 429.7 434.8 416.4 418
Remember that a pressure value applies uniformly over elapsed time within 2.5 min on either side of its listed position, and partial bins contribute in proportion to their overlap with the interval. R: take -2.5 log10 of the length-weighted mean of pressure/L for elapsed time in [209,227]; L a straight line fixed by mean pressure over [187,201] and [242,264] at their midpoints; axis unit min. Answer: -0.24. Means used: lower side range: 277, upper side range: 433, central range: 426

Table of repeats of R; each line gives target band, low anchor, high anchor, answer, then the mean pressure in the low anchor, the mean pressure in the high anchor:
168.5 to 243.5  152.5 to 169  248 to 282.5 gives 0.19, 372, 431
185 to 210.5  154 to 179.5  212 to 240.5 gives 0.18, 297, 432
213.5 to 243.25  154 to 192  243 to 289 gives -0.19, 260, 432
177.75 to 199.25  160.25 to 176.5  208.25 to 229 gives 0.48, 280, 425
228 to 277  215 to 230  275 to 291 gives -0.01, 427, 429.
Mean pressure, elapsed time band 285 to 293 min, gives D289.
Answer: 424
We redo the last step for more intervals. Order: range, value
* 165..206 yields 252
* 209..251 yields 432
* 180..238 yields 356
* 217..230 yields 427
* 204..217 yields 418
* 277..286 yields 431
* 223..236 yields 431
